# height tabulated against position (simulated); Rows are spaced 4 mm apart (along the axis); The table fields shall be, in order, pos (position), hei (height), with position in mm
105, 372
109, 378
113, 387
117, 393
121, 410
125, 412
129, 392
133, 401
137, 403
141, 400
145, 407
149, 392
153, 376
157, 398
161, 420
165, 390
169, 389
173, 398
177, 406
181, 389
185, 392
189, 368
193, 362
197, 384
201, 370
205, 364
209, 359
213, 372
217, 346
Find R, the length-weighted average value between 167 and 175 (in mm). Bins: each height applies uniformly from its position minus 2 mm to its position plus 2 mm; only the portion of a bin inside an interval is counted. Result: 394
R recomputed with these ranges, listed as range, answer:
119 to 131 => 405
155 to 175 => 399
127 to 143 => 399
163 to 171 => 390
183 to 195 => 374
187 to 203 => 371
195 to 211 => 369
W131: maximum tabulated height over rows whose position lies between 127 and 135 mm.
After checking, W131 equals 401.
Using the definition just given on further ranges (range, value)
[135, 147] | 407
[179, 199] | 392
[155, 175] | 420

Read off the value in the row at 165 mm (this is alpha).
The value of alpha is 390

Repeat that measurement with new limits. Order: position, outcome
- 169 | 389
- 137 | 403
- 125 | 412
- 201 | 370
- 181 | 389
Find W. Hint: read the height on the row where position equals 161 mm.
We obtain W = 420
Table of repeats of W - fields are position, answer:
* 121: 410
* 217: 346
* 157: 398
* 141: 400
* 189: 368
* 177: 406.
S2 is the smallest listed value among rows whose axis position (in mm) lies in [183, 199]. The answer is 362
